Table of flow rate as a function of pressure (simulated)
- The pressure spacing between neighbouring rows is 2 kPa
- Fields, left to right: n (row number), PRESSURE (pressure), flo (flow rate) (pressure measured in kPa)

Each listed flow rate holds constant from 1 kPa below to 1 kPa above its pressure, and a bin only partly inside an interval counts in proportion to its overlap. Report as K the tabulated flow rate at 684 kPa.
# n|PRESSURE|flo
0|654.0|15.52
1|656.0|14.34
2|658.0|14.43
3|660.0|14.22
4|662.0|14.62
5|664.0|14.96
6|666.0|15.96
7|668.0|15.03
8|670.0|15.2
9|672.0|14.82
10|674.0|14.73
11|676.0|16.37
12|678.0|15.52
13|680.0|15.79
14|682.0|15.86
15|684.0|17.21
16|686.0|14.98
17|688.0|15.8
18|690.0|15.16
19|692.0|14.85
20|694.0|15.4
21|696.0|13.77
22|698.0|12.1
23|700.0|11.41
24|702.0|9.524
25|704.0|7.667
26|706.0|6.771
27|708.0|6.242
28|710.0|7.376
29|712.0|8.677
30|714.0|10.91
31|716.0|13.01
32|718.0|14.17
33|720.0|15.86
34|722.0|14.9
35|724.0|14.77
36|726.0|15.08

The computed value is 17.21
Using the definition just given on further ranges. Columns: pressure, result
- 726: 15.08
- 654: 15.52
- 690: 15.16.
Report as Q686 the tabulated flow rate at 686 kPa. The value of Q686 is 14.98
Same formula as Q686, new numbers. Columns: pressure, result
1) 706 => 6.771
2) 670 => 15.2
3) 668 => 15.03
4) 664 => 14.96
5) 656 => 14.34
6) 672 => 14.82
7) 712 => 8.677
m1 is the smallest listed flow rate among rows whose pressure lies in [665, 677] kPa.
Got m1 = 14.73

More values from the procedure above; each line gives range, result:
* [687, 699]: 12.1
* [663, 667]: 14.96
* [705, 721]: 6.242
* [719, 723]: 14.9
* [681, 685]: 15.86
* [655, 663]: 14.22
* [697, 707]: 6.771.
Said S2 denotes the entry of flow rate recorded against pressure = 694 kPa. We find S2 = 15.4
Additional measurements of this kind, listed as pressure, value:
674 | 14.73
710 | 7.376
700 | 11.41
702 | 9.524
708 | 6.242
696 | 13.77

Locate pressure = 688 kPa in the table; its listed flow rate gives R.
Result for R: 15.8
